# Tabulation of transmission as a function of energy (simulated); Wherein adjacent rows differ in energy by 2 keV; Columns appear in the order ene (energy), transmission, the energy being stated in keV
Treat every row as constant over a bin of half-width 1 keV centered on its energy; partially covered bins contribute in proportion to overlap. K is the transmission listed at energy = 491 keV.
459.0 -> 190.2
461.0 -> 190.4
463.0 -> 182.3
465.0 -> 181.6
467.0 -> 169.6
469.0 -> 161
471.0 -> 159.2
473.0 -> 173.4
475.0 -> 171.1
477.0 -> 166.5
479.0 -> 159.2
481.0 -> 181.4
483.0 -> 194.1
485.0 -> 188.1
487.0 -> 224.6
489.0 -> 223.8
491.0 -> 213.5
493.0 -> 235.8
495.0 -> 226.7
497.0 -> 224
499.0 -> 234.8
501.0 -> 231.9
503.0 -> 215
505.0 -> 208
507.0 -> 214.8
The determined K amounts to 213.5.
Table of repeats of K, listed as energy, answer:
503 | 215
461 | 190.4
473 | 173.4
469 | 161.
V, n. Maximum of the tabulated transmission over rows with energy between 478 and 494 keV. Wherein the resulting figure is 235.8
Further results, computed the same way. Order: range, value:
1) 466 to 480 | 173.4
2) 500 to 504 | 231.9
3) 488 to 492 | 223.8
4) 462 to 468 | 182.3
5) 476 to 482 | 181.4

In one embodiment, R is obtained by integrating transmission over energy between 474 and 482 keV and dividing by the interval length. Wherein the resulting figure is 170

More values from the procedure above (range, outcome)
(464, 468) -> 176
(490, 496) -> 225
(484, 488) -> 206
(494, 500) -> 228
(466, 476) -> 167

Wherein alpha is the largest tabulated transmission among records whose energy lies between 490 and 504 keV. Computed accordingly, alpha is 235.8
